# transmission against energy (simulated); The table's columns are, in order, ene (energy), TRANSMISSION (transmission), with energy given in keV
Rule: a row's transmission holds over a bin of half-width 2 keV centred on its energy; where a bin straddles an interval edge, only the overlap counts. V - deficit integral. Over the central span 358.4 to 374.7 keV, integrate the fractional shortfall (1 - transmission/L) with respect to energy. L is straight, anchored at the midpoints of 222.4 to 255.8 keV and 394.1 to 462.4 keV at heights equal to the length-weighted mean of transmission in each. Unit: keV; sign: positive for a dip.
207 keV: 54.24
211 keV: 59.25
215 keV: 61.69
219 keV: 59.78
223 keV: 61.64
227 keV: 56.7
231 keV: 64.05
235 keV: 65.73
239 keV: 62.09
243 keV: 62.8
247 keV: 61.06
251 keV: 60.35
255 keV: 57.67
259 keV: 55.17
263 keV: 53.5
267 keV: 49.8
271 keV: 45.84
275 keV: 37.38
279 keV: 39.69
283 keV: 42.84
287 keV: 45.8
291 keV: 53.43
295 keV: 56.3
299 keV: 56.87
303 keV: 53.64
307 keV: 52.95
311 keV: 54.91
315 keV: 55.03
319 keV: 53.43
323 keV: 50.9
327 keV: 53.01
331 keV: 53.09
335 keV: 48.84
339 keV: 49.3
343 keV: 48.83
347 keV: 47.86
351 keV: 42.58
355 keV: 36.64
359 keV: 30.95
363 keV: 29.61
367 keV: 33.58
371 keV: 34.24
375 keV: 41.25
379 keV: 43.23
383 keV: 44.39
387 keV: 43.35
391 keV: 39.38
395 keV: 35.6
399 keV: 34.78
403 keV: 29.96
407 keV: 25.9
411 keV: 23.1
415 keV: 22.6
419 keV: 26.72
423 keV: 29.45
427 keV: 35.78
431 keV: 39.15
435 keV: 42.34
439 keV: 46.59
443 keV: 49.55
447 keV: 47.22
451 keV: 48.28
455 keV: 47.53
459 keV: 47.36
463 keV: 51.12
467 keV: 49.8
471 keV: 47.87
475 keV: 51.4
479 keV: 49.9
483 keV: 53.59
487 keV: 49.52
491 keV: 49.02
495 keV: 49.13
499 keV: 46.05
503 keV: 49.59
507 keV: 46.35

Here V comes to 4.4 keV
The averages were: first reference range 61.5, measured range 33.1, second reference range 37.5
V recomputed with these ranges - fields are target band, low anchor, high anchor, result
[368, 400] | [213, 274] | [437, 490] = 7.91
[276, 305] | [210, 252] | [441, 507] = 4.47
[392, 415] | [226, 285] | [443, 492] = 9.60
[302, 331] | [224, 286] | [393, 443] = -4.38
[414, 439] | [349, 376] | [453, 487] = 5.64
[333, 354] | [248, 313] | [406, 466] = -0.28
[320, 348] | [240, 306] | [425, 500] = 0.11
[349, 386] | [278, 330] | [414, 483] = 8.14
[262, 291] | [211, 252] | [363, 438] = 4.86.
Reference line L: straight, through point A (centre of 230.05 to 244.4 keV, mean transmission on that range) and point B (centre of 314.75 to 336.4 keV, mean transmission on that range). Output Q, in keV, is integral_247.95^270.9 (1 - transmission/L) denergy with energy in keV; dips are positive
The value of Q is 2.3 keV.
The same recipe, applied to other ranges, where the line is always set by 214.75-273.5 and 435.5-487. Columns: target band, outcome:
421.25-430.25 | 3.01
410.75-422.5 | 5.98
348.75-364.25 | 5.24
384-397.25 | 3.13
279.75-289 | 2.10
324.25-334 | 0.39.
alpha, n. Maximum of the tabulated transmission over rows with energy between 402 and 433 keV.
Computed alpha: 39.15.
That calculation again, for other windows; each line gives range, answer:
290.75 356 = 56.87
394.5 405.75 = 35.6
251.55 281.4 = 57.67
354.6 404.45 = 44.39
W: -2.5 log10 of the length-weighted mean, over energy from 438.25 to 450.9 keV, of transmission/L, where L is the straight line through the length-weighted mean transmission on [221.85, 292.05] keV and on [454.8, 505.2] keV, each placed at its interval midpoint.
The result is 0.05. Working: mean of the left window 54.1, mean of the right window 49.4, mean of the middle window 48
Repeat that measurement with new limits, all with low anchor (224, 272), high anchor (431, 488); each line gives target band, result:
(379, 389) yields 0.19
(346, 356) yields 0.25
